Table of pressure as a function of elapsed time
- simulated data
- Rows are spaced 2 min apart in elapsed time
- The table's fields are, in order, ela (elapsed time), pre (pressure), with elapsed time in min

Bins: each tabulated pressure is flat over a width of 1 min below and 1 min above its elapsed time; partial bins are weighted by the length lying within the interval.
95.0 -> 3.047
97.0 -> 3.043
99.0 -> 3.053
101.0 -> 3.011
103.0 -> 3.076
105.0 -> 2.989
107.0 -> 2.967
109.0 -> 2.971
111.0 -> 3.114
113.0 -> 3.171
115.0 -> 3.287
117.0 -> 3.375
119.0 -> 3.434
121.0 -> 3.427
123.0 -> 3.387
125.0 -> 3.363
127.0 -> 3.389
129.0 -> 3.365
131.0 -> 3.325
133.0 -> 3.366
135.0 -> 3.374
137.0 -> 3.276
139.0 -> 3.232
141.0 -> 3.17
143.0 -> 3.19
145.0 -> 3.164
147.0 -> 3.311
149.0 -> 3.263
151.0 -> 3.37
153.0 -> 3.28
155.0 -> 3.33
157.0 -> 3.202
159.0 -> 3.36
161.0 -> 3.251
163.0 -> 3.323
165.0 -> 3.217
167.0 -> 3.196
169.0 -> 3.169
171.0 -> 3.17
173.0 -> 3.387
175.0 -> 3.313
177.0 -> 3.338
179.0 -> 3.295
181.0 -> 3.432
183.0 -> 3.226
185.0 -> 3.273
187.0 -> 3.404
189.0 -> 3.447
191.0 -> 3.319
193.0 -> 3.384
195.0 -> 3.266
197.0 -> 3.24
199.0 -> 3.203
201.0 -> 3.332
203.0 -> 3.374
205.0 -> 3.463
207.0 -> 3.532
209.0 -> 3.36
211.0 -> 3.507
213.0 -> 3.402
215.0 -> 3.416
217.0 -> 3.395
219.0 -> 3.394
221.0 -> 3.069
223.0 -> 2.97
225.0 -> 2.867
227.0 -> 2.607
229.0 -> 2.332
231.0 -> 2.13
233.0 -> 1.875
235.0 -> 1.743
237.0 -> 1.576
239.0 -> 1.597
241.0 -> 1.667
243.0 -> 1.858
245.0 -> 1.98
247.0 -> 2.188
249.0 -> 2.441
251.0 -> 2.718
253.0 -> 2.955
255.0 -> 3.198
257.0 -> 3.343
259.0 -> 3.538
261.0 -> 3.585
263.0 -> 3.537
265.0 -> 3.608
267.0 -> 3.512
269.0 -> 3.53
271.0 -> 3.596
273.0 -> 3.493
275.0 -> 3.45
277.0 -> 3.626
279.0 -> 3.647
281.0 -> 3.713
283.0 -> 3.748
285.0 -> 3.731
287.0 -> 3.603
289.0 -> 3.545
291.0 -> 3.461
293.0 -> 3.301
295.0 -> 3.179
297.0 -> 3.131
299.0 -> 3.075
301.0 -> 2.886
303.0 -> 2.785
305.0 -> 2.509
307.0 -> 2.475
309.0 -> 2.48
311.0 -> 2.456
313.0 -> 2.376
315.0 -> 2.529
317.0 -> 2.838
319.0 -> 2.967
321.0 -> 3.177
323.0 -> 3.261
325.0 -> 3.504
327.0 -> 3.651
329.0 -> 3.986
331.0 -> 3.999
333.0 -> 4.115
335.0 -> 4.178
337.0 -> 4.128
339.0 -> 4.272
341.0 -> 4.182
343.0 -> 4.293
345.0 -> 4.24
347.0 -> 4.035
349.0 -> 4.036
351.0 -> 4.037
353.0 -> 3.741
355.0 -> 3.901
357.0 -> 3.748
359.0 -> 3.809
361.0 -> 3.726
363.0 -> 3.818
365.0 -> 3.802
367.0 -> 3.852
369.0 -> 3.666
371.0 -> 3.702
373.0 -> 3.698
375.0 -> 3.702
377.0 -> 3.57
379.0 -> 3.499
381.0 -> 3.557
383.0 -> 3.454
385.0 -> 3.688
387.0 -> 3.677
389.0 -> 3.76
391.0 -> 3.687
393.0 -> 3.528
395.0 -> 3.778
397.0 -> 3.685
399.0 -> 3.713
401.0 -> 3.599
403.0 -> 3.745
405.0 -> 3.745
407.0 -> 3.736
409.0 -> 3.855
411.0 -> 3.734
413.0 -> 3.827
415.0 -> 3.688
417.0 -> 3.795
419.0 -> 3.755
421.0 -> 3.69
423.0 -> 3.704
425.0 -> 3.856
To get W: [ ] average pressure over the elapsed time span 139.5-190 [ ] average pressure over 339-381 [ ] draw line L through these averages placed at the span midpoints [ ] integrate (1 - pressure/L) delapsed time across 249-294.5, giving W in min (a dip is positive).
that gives 1.9 min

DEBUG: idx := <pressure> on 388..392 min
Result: 3.72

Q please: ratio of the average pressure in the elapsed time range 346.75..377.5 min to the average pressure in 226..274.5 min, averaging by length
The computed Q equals 1.41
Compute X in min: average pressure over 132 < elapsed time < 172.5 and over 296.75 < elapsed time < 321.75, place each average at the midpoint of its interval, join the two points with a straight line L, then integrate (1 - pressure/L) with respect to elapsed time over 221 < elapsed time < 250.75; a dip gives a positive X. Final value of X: 8.02 min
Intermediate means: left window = 3.26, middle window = 2.18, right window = 2.73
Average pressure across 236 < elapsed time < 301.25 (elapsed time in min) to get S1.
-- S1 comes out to 3.09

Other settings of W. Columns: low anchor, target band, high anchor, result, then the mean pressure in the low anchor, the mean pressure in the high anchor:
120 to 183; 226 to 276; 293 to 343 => 8.6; 3.3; 3.28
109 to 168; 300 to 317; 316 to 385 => 5.1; 3.29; 3.77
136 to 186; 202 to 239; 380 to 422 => 5.7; 3.27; 3.7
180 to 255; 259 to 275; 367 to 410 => -2.3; 2.87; 3.67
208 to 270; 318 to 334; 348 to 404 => -0.9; 2.8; 3.72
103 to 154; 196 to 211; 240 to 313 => -0.9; 3.26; 3.09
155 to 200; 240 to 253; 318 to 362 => 4.9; 3.29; 3.86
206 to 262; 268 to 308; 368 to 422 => -3.8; 2.72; 3.69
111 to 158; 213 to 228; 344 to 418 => 1.5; 3.3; 3.75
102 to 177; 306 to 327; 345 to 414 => 4.5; 3.26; 3.75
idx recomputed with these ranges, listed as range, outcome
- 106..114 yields 3.06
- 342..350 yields 4.15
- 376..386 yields 3.55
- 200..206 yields 3.39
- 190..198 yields 3.3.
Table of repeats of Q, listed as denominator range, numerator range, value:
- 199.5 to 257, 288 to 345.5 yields 1.22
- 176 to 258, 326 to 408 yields 1.32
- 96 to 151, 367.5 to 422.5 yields 1.14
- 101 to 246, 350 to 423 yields 1.20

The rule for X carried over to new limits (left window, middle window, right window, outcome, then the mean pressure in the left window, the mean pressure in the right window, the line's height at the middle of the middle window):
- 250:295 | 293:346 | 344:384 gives 4.41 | 3.47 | 3.78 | 3.63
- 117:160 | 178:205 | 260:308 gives 0.04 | 3.31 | 3.36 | 3.33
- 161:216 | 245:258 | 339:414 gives 2.77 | 3.33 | 3.79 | 3.48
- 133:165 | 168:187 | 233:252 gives -2.79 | 3.27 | 1.97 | 2.88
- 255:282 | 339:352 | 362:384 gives -1.85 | 3.54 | 3.67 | 3.63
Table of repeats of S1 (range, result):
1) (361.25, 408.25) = 3.68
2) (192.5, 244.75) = 2.81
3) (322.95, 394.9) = 3.83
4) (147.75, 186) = 3.28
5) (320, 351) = 3.94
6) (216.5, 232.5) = 2.8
